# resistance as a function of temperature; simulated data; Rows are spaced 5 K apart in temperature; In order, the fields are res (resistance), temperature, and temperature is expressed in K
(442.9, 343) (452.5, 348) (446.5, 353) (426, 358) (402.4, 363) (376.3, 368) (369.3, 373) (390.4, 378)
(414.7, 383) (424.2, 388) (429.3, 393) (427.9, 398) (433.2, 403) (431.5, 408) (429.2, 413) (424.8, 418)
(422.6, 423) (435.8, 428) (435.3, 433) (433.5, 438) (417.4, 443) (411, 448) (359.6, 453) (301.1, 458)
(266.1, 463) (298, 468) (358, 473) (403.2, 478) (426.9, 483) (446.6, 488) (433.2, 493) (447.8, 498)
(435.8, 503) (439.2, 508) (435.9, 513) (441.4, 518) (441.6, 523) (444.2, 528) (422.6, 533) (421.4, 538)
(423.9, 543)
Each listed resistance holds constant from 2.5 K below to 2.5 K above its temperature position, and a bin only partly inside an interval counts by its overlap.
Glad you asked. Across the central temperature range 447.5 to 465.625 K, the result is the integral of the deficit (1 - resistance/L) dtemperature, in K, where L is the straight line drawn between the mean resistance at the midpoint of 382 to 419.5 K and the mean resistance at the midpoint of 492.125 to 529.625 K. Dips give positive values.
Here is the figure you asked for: 4.5 K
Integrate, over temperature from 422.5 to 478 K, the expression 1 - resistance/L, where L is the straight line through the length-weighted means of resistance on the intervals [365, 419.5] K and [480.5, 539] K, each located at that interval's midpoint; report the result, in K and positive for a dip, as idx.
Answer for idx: 6.38 K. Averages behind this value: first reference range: 413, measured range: 376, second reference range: 437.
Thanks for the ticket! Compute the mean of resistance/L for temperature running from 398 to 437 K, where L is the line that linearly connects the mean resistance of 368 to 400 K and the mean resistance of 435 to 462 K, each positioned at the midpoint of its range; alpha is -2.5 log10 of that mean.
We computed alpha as -0.10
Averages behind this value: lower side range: 406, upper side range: 379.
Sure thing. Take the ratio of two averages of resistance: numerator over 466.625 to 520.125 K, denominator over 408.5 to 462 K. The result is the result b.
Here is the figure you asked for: 1.03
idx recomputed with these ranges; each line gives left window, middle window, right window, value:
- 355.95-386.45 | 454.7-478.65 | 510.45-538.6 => 5.73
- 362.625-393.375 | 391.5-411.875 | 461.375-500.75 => -1.75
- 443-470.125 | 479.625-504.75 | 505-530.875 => -2.59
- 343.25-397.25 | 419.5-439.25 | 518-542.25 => -0.46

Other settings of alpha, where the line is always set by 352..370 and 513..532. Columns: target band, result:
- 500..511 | 0.00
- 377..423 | -0.02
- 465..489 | 0.14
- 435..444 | -0.01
